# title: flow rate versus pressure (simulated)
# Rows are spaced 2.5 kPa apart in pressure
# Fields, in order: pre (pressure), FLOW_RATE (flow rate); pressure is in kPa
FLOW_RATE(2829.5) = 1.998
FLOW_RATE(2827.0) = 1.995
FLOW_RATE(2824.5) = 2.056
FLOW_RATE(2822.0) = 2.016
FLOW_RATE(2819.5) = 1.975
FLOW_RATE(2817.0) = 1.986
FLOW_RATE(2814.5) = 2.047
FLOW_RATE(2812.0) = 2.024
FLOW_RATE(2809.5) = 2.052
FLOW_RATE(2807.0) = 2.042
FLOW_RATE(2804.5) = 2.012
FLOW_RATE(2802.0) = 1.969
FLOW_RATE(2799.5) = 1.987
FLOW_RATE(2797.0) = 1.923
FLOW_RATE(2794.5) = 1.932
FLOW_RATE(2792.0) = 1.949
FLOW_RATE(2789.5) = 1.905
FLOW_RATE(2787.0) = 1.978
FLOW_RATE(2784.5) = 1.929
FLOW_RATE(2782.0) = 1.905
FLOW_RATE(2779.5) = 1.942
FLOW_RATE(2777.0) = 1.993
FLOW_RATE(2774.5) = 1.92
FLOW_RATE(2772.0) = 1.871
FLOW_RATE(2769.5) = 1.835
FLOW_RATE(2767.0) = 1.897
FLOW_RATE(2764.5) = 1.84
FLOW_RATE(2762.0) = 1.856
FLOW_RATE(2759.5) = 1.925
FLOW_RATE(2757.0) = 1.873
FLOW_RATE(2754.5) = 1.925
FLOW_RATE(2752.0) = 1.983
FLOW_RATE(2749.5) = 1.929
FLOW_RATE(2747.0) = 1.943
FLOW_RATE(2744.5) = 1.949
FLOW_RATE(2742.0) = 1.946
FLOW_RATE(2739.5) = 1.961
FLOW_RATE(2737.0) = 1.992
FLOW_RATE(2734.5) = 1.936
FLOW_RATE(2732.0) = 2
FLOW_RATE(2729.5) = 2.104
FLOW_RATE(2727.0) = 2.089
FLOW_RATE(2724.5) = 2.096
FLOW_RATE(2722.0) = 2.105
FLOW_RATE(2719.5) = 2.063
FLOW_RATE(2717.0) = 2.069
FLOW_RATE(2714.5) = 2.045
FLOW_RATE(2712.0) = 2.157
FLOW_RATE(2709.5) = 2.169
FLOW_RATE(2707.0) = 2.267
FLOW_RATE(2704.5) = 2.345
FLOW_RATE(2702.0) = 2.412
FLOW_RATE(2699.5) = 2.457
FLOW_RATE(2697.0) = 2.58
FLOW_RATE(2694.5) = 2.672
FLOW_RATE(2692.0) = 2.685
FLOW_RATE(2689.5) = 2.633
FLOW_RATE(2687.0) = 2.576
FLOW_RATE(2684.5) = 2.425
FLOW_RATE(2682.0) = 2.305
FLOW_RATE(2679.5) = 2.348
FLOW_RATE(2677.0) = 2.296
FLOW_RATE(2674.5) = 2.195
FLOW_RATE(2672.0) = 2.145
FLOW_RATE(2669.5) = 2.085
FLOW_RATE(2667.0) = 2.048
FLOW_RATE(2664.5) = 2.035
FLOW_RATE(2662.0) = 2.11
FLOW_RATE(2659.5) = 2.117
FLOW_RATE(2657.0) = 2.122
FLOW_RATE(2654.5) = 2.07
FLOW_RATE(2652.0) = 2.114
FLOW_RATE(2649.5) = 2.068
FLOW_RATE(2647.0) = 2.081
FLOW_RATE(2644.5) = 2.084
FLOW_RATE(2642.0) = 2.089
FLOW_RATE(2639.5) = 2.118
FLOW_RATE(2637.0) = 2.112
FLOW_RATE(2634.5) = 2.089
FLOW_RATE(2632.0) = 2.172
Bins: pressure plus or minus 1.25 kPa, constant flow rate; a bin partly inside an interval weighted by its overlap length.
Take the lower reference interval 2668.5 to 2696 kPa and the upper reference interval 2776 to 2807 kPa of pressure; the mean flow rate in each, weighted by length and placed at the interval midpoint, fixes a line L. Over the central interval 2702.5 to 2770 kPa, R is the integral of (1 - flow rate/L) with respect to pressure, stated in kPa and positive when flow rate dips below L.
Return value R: 5.11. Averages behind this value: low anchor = 2.4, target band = 2.02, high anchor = 1.96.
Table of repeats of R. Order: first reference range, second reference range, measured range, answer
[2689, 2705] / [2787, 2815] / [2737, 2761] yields 3.45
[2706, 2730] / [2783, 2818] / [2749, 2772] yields 1.71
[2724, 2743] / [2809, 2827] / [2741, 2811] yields 2.77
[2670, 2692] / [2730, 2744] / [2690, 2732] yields -2.03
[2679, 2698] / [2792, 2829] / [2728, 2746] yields 2.61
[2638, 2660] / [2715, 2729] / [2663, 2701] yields -4.99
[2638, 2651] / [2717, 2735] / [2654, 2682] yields -0.95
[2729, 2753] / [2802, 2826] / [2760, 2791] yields 1.36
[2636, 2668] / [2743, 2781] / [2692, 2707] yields -3.55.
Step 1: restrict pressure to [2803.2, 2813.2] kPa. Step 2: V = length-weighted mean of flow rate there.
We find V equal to 2.03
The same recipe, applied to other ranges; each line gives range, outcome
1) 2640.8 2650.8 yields 2.08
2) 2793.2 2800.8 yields 1.95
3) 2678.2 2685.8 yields 2.36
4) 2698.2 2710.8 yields 2.33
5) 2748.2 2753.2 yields 1.96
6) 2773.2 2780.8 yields 1.95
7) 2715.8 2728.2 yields 2.08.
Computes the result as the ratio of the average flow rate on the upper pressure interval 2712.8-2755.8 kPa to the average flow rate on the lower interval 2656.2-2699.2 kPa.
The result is 0.87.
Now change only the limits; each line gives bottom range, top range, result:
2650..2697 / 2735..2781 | 0.84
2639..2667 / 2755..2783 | 0.91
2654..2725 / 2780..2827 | 0.87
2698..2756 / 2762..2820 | 0.94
